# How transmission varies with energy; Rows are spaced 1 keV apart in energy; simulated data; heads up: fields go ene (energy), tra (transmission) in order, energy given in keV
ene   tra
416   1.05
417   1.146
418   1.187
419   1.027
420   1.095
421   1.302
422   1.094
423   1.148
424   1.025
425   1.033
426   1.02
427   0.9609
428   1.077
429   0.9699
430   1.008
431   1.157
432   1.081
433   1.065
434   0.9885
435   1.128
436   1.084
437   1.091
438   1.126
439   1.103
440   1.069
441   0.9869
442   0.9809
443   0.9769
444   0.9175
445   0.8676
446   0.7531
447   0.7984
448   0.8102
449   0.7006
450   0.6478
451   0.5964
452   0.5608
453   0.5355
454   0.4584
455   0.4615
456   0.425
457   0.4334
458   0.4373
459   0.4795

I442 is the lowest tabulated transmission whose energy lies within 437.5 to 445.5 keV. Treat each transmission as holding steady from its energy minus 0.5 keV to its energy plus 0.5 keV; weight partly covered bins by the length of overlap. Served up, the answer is 0.8676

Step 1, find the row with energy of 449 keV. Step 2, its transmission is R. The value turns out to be 0.7006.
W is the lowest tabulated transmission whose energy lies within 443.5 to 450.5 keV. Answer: 0.6478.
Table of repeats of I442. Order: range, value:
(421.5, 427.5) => 0.9609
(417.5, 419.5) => 1.027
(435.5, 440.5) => 1.069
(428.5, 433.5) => 0.9699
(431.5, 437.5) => 0.9885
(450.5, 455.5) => 0.4584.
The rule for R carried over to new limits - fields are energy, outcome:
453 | 0.5355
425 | 1.033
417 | 1.146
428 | 1.077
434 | 0.9885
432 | 1.081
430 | 1.008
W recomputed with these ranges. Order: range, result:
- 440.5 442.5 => 0.9809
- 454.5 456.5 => 0.425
